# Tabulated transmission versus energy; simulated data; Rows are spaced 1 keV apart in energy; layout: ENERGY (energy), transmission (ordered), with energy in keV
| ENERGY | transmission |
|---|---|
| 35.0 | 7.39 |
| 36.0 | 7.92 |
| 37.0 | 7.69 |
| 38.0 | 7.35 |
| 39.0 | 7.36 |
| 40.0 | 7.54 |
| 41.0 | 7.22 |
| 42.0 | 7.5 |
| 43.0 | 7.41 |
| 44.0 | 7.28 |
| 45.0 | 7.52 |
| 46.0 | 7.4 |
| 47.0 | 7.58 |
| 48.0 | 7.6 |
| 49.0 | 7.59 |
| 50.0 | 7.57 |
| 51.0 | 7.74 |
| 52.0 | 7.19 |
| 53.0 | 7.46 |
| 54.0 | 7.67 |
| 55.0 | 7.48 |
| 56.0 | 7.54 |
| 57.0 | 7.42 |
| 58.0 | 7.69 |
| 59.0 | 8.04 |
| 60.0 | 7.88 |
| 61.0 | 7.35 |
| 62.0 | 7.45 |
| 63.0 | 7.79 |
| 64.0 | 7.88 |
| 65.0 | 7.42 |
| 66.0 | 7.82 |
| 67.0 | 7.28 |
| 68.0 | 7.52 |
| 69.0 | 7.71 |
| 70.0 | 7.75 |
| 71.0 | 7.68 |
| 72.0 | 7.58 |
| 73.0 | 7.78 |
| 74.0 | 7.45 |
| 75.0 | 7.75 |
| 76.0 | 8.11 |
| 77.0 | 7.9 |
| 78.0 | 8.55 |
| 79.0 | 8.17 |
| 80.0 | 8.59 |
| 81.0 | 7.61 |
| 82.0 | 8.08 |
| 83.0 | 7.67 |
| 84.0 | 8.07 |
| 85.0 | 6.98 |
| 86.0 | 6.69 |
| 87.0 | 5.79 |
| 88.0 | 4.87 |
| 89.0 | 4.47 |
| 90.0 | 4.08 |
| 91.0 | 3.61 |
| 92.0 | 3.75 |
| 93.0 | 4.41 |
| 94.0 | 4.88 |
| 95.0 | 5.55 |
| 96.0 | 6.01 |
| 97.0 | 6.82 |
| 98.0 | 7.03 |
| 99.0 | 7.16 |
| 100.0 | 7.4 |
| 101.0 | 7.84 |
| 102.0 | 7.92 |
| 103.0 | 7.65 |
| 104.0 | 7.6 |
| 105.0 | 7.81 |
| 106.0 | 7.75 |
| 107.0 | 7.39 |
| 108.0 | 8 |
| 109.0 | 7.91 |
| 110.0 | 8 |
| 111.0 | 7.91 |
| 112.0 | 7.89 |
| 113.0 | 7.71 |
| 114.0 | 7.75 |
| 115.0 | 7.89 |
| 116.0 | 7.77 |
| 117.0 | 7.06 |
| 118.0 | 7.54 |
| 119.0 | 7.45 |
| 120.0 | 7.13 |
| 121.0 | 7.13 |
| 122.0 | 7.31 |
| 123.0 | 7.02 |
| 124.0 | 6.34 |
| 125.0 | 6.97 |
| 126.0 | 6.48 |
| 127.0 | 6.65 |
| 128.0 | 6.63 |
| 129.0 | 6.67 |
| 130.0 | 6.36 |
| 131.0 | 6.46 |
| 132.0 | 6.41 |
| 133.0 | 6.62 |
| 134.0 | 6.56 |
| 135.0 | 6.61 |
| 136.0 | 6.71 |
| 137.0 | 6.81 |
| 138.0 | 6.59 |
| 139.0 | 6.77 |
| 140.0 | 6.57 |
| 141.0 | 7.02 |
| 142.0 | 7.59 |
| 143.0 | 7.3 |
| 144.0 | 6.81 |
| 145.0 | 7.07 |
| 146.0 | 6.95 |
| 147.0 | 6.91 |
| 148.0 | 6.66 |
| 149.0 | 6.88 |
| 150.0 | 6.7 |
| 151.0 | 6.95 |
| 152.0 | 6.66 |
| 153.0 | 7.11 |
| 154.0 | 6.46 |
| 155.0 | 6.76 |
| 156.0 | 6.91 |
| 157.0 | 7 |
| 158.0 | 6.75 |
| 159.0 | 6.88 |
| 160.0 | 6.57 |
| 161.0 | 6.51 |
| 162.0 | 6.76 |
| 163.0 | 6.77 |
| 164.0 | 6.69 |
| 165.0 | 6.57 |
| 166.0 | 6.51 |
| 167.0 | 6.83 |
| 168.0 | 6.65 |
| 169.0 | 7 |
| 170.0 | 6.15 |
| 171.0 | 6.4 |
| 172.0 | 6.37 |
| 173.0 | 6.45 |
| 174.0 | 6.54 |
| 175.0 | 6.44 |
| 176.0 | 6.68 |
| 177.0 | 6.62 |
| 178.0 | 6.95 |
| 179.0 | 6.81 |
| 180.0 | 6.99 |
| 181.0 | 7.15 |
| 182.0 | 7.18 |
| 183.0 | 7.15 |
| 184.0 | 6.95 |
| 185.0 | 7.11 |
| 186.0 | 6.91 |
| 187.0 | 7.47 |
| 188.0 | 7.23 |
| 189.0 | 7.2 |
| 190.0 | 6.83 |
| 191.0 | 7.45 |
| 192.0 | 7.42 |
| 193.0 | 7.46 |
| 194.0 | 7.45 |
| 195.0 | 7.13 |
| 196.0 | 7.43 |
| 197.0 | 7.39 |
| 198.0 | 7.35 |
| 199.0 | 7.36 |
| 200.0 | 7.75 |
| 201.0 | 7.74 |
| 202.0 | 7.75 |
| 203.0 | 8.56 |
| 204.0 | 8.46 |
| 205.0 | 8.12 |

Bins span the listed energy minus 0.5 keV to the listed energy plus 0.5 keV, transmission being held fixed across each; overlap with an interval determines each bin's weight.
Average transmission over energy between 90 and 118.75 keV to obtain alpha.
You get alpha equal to 6.95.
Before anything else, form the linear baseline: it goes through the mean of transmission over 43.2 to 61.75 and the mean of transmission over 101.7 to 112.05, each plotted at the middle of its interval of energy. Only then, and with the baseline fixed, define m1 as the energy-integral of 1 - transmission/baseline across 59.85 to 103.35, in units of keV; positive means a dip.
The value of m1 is 3.93 keV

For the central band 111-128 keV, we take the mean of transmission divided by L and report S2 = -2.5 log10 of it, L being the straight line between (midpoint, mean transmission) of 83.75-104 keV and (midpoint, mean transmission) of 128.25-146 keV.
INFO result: -0.12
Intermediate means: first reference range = 6.06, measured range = 7.26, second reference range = 6.76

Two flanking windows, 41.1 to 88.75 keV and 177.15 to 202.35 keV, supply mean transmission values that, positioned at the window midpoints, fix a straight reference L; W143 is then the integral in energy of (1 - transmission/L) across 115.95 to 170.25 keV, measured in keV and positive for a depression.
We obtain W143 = 4.0 keV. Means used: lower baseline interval 7.53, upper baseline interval 7.25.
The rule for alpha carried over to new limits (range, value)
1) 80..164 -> 6.84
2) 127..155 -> 6.77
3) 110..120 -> 7.65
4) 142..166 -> 6.82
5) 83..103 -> 6.05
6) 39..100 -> 7.13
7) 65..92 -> 7.08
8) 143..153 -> 6.88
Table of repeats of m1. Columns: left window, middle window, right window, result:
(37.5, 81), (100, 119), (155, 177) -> -1.5 keV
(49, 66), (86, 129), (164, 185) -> 2.7 keV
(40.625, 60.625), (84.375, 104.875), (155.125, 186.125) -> 3.3 keV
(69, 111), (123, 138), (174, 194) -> 0.9 keV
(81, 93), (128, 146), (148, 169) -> -0.8 keV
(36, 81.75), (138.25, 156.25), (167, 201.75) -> 0.8 keV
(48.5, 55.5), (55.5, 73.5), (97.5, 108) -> -0.2 keV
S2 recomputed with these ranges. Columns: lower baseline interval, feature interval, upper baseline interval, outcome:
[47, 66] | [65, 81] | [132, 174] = -0.052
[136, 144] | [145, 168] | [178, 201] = 0.041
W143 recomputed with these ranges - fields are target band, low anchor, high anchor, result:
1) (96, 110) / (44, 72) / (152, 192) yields -0.46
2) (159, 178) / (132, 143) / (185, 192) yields 1.17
